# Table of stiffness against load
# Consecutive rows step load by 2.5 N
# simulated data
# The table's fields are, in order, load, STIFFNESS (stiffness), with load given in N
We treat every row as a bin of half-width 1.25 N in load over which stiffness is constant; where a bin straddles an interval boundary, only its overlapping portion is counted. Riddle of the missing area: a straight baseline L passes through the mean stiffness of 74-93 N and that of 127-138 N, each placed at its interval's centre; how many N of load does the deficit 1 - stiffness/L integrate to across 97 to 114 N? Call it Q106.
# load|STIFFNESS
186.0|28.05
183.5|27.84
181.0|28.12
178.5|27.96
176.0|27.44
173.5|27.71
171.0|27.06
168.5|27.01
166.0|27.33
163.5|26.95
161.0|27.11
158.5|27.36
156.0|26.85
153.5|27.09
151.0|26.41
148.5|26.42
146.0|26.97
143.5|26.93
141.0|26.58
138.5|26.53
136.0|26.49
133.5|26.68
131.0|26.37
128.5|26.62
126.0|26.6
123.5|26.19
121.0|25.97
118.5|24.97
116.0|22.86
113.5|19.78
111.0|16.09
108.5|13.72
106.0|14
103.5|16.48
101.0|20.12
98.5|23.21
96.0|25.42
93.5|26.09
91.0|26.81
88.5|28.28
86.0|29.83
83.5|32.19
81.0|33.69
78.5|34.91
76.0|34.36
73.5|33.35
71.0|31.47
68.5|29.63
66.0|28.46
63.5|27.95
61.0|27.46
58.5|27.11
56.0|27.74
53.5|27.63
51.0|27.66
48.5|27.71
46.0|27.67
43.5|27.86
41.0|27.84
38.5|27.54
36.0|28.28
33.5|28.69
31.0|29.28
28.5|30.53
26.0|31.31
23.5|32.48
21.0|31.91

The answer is 6.73 N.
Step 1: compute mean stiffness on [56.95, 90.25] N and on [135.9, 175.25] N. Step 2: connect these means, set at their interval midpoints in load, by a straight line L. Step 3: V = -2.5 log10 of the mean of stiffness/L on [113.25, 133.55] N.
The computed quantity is 0.124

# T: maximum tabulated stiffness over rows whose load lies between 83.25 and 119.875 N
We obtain 32.19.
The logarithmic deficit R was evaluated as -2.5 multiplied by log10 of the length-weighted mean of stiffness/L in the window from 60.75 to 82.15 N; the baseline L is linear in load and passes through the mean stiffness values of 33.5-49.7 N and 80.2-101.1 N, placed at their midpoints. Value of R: -0.14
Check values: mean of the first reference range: 27.9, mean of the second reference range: 27.6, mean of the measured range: 31.4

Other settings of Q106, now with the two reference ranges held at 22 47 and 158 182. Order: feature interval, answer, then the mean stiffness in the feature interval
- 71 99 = -1.5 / 30.1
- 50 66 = 0.7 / 27.7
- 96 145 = 8.7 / 23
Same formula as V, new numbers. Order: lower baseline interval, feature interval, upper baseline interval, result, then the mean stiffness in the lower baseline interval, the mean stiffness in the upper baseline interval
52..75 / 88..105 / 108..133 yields 0.10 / 29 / 23.3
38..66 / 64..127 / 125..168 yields 0.06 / 27.7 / 26.8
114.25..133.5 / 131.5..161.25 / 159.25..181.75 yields -0.01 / 25.6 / 27.4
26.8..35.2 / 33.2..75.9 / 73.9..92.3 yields 0.07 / 29.5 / 31.5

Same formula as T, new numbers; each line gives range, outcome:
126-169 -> 27.36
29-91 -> 34.91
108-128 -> 26.6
